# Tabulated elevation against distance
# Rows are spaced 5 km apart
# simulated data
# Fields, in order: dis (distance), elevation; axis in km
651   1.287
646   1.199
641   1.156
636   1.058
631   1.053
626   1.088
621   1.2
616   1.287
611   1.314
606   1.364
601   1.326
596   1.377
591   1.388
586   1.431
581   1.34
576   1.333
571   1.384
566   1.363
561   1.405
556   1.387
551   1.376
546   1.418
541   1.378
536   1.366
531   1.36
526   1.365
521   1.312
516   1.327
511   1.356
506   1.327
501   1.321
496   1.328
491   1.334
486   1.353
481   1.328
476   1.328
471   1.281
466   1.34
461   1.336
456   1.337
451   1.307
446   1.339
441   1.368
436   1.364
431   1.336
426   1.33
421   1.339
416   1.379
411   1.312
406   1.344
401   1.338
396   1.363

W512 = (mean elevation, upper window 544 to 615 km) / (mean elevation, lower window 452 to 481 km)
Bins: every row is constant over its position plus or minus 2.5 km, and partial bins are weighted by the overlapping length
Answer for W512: 1.0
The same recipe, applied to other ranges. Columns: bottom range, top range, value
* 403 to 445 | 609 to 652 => 0.87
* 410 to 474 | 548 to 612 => 1.03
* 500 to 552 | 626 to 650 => 0.83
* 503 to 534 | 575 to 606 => 1.02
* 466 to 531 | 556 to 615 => 1.02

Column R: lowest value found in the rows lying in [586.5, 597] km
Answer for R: 1.377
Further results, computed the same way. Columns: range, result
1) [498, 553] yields 1.312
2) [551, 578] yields 1.333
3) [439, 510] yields 1.281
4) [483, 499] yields 1.328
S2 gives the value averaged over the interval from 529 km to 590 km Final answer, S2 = 1.38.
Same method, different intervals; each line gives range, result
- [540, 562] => 1.39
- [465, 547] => 1.34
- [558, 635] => 1.31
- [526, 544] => 1.37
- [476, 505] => 1.33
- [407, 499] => 1.34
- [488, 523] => 1.33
